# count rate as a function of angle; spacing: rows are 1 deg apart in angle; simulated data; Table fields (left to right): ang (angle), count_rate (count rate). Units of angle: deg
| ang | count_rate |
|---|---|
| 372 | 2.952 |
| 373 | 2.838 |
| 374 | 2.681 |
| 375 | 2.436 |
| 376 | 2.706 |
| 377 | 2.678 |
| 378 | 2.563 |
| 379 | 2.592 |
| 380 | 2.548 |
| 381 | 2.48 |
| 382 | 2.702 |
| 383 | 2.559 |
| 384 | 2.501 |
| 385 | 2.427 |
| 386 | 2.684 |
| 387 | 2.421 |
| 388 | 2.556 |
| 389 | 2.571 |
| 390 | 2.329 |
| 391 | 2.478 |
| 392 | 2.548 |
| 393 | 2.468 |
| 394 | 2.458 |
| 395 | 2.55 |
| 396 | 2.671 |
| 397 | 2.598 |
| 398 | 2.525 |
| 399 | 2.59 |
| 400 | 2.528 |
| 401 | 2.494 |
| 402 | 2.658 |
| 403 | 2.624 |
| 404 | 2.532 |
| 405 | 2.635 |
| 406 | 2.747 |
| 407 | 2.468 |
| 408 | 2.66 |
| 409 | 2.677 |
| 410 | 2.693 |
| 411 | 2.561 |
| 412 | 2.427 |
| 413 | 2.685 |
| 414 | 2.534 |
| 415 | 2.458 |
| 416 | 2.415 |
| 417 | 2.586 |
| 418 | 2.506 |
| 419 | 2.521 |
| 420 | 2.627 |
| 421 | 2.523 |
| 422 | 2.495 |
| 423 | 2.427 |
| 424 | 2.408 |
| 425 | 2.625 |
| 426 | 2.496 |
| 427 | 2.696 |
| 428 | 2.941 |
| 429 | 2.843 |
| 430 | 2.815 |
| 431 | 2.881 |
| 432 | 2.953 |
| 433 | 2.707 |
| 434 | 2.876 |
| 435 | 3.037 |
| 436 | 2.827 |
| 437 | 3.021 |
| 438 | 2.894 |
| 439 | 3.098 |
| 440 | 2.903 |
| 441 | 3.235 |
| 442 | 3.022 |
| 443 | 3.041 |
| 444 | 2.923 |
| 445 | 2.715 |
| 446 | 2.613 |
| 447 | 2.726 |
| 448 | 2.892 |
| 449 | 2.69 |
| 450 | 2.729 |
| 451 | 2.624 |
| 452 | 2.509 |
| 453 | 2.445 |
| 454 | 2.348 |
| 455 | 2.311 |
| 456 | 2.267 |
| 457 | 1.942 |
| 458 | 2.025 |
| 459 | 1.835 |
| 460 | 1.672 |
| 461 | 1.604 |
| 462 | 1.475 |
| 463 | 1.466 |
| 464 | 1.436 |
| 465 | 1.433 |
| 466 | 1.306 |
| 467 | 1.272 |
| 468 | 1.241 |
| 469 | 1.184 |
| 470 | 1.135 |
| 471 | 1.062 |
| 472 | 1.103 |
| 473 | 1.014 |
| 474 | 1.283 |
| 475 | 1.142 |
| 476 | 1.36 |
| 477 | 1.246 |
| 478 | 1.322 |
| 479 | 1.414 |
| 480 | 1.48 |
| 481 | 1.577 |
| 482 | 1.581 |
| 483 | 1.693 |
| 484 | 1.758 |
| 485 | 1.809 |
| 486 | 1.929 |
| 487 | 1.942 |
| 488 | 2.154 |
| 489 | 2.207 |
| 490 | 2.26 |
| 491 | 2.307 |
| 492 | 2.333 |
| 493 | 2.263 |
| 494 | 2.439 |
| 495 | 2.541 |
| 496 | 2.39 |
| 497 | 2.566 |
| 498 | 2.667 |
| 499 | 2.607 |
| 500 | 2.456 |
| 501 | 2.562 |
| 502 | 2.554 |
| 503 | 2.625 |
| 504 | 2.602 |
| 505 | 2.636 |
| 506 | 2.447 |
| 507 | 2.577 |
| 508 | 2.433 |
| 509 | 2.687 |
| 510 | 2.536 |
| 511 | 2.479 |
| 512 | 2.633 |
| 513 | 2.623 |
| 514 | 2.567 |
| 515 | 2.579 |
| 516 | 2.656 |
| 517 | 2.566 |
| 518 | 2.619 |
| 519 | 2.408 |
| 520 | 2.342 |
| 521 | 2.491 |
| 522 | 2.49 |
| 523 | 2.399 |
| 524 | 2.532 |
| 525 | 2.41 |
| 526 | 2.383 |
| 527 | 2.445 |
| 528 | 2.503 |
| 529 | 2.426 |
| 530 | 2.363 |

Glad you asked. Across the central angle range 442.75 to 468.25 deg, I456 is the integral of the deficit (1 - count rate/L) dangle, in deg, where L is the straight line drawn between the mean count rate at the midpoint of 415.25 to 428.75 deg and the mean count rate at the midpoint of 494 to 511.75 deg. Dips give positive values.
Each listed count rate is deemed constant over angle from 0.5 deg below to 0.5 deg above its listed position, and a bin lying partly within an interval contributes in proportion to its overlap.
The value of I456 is 4.2 deg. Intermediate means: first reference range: 2.56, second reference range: 2.55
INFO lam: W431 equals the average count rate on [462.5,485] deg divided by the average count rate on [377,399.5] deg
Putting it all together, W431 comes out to 0.5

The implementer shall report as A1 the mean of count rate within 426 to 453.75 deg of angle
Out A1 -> 2.83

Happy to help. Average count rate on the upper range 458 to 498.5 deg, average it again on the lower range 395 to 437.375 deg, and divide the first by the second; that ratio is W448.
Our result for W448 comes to 0.64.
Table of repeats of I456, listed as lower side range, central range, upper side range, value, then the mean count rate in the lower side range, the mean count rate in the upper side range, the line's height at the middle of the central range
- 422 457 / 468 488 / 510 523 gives 9.1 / 2.74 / 2.53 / 2.63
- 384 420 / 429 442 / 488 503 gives -2.2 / 2.55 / 2.44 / 2.51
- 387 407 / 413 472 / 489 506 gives 3.4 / 2.55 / 2.48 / 2.52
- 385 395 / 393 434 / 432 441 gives 1.7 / 2.5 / 2.94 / 2.72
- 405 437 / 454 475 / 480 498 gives 7.2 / 2.65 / 2.1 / 2.3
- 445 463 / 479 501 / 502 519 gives 3.0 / 2.27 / 2.57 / 2.46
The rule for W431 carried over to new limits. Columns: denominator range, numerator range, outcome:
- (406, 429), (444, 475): 0.73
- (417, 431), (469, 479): 0.46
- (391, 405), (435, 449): 1.14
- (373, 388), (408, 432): 1.01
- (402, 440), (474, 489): 0.60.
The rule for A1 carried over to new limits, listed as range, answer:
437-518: 2.17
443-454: 2.69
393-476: 2.37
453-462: 2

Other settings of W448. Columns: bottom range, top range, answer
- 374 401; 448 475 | 0.69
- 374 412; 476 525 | 0.89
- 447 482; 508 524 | 1.48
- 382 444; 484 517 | 0.92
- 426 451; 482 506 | 0.80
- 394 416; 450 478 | 0.63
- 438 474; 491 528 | 1.20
